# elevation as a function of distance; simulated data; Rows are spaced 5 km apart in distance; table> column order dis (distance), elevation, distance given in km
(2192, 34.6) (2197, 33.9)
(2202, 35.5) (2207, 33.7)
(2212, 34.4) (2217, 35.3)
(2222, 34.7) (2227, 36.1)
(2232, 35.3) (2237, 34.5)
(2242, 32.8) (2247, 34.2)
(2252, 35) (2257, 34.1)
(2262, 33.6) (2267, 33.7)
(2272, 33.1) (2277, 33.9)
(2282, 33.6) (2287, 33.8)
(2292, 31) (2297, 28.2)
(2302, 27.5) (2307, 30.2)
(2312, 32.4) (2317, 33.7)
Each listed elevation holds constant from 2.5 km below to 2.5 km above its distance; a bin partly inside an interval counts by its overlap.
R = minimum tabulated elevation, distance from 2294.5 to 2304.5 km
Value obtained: 27.5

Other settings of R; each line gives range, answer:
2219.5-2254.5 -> 32.8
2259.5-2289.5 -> 33.1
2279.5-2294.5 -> 31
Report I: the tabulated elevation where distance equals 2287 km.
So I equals 33.8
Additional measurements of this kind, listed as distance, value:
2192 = 34.6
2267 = 33.7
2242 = 32.8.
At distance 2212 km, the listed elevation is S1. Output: 34.4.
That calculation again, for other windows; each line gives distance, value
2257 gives 34.1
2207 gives 33.7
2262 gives 33.6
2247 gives 34.2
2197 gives 33.9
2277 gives 33.9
